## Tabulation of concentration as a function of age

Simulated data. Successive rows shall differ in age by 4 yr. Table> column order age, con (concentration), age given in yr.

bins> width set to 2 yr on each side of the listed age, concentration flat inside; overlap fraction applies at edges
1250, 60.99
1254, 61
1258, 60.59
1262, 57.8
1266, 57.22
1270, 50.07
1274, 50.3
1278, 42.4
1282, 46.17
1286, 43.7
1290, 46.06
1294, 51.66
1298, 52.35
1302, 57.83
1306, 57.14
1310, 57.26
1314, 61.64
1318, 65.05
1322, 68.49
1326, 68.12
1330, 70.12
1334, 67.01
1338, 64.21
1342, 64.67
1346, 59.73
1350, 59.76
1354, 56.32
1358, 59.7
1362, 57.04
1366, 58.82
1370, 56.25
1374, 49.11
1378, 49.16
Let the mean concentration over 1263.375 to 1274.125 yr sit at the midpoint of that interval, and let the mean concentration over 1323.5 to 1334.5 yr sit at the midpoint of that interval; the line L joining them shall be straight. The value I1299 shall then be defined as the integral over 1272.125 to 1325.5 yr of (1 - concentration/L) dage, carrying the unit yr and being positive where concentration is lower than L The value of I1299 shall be 6.1 yr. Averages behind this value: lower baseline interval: 53.2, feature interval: 54.3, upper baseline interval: 68.6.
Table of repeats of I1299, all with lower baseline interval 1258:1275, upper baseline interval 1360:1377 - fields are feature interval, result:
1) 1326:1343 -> -3.68 yr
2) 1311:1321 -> -1.52 yr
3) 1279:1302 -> 2.63 yr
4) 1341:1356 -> -1.34 yr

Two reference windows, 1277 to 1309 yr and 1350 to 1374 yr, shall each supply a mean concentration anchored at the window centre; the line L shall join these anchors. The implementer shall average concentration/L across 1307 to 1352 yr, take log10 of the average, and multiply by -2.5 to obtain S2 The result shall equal -0.19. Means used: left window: 50.1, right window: 57.1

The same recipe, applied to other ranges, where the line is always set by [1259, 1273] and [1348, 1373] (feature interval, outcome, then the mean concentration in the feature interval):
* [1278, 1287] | 0.24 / 44.5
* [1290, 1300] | 0.10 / 50.8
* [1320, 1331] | -0.21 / 68.8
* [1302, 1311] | -0.02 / 57.3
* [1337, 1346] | -0.11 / 63.4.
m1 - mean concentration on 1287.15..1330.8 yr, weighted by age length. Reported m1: 59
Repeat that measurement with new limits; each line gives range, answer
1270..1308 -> 49.8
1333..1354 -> 62.2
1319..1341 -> 67.3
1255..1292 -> 50.8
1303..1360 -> 62.7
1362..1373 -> 56.7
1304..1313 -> 57.7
